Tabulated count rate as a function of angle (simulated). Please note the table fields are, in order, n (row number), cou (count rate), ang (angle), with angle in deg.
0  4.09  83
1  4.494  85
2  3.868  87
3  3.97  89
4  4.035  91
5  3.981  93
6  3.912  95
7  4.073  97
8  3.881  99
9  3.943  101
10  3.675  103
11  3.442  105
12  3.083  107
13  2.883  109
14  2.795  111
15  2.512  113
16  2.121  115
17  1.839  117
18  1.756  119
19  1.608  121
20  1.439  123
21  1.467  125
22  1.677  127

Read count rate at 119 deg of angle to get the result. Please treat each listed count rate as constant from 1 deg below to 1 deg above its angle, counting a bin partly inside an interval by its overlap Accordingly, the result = 1.756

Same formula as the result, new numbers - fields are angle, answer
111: 2.795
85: 4.494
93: 3.981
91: 4.035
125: 1.467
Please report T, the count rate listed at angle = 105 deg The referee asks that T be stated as 3.442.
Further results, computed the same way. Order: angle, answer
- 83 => 4.09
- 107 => 3.083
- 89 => 3.97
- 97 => 4.073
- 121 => 1.608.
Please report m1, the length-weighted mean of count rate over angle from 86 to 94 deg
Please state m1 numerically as 3.96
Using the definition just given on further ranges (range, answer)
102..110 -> 3.27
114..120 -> 1.91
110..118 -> 2.32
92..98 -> 3.99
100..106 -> 3.69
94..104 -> 3.9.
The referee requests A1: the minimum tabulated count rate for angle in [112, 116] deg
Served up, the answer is 2.121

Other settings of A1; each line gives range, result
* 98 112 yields 2.795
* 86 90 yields 3.868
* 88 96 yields 3.912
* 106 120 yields 1.756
